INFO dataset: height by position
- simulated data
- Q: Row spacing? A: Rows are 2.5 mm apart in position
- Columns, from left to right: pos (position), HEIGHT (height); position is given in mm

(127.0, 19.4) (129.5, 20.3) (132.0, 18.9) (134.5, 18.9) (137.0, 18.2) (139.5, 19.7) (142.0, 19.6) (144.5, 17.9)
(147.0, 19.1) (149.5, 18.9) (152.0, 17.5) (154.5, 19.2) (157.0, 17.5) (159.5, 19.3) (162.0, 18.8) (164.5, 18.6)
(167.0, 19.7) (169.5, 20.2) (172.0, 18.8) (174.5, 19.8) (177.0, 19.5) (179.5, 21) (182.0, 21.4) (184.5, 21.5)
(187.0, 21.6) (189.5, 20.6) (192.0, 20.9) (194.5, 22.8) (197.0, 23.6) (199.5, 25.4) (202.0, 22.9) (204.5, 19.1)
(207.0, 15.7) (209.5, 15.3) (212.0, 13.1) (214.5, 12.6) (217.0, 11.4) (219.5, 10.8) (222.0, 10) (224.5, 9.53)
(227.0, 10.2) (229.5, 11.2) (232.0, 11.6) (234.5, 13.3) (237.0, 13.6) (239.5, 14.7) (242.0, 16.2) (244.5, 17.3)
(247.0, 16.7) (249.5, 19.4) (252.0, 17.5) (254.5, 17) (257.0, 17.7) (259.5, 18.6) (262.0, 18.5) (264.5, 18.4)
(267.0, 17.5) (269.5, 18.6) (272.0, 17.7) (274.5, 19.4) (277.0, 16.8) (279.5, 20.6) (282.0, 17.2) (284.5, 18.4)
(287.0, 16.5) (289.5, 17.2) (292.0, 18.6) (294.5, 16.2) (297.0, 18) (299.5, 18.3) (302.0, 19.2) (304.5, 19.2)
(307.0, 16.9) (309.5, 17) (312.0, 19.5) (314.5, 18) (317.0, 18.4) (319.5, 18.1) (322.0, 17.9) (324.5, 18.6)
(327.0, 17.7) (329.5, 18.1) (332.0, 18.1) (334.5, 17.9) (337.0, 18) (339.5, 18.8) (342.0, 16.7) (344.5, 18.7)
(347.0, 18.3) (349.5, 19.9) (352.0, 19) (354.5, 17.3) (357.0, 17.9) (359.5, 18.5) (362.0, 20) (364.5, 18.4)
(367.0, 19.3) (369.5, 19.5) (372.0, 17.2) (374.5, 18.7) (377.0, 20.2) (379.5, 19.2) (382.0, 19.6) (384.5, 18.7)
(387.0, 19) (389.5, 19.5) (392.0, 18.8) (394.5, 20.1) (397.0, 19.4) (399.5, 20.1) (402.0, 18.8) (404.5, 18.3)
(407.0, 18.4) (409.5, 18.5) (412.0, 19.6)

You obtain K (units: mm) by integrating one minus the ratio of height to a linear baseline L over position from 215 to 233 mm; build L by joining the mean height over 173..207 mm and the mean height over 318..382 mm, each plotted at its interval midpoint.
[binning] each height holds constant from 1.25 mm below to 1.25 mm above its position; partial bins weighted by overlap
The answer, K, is 8.7 mm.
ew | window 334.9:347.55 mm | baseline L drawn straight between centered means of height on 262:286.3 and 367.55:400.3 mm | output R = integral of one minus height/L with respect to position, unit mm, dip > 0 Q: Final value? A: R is 0.52 mm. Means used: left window 18.3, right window 19.2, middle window 18.1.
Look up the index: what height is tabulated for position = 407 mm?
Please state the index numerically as 18.4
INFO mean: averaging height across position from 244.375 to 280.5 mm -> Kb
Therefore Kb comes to 18.1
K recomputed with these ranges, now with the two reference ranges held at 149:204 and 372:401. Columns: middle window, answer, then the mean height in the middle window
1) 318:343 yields 2.0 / 18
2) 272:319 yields 4.1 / 18.1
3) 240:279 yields 4.2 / 17.8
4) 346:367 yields 0.8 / 18.7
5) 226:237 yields 4.5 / 11.8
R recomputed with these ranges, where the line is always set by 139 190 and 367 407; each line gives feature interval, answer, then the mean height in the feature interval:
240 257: 1.9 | 17.3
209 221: 4.3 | 12.4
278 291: 0.9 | 18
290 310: 1.4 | 17.9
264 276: 0.6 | 18.3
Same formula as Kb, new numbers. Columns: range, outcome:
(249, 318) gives 18.1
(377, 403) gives 19.4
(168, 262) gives 17.1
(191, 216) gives 19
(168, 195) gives 20.7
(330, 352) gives 18.3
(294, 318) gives 18.1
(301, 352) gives 18.3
